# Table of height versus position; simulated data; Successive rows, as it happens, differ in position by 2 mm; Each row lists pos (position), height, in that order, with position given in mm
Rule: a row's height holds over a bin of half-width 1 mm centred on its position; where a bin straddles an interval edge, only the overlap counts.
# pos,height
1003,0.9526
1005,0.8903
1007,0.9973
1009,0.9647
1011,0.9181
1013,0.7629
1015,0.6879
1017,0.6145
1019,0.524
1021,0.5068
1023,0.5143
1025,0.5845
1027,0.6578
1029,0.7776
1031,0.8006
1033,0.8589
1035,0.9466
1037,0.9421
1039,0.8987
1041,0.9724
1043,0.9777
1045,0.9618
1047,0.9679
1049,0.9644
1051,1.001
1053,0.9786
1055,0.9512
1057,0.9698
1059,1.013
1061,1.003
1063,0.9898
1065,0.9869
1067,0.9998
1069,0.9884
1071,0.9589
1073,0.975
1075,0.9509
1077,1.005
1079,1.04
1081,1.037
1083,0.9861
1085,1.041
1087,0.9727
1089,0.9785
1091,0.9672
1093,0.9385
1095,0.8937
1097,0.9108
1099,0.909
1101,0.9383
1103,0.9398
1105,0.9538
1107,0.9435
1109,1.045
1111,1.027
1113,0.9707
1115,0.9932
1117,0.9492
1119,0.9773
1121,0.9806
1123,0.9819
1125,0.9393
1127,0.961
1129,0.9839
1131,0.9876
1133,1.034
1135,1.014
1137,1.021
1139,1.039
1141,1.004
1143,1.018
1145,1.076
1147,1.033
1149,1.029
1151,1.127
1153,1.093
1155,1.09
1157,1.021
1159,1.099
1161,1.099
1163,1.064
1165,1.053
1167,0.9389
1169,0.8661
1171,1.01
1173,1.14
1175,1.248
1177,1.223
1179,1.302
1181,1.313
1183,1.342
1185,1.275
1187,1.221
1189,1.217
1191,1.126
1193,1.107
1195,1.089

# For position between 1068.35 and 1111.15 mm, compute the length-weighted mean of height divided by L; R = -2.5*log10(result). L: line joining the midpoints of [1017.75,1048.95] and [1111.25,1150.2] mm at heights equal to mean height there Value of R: -0.07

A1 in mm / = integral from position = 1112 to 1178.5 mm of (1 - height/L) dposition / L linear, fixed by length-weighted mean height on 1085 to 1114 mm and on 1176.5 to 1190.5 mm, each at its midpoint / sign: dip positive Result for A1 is 5.4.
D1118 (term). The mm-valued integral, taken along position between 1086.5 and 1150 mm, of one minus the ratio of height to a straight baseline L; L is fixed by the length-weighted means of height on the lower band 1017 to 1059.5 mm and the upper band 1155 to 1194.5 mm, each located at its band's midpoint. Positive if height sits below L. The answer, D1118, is 2.0 mm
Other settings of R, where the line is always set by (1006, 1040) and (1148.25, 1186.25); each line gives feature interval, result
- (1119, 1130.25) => 0.05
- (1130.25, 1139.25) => 0.03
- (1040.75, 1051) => -0.18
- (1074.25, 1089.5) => -0.11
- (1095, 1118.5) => 0.01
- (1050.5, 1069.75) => -0.16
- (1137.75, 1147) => 0.03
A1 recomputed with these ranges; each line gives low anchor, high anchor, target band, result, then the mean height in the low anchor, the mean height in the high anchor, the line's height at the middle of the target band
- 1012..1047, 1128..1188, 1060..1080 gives -2.7 mm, 0.77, 1.09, 0.871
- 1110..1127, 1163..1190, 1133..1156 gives 0.2 mm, 0.976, 1.16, 1.06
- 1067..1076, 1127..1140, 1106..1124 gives 0.2 mm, 0.972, 1.01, 0.998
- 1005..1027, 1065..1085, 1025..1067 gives -3.2 mm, 0.714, 0.996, 0.857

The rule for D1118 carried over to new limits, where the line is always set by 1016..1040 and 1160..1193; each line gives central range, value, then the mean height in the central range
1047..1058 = -2.5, 0.973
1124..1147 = 0.5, 1.01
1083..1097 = -1.0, 0.963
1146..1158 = 0.2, 1.07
